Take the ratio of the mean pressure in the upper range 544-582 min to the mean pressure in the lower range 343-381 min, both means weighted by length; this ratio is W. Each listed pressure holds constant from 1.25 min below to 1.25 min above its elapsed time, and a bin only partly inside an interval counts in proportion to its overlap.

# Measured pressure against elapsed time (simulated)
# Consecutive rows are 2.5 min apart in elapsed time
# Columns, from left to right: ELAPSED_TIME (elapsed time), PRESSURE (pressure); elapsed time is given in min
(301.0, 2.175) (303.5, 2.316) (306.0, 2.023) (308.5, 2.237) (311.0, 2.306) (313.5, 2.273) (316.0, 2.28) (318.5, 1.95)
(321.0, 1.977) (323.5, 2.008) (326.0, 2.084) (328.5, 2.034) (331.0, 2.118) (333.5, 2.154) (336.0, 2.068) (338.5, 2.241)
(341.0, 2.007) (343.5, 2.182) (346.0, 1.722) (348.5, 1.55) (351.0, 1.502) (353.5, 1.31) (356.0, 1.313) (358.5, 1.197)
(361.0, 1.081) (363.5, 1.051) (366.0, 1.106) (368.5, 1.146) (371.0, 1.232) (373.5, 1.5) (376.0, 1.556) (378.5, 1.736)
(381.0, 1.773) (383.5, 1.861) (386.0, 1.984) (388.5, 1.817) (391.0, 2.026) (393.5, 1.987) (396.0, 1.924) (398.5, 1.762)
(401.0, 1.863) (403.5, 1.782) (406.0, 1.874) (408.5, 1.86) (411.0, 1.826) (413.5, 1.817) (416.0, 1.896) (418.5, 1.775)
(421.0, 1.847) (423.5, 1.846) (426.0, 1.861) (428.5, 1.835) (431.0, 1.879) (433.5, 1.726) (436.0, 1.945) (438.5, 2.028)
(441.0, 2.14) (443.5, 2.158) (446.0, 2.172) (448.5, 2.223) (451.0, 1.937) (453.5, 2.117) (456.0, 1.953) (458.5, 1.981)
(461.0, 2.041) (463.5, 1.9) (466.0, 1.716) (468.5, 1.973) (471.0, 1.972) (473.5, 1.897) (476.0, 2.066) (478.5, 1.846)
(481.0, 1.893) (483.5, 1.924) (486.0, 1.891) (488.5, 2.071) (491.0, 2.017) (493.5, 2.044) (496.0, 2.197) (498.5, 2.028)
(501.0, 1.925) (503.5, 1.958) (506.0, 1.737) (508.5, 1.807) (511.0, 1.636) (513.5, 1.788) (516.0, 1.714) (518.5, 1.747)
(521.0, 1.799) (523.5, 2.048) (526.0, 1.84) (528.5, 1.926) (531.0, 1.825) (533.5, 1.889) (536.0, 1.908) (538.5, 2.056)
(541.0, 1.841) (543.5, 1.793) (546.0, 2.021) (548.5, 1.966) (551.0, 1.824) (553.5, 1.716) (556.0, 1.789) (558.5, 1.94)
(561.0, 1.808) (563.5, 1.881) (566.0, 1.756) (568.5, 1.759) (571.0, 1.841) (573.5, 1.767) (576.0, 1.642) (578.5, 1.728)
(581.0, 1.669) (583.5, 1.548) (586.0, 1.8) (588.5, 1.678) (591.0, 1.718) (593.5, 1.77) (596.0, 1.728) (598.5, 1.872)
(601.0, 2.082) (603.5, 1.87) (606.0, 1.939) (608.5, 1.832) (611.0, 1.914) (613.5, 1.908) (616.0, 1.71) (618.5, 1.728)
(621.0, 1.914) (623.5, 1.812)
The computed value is 1.28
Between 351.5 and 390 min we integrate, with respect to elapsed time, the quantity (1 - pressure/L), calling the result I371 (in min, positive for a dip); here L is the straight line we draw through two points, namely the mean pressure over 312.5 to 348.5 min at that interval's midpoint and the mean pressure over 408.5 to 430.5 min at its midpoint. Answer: 10.0 min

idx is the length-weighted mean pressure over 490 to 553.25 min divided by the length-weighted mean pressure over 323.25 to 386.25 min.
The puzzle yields 1.14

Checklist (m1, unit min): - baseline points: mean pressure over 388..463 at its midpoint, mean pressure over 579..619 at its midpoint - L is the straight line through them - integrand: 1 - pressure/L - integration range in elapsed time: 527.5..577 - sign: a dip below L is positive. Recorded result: -0.4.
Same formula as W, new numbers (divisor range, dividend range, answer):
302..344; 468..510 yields 0.92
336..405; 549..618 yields 1.09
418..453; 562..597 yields 0.88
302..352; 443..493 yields 0.97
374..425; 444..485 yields 1.08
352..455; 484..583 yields 1.06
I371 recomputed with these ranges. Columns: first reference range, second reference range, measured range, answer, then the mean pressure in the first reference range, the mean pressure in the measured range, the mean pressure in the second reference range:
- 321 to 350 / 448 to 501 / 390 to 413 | 1.4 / 2.01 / 1.87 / 1.98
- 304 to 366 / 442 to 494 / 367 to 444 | 4.7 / 1.85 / 1.81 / 1.99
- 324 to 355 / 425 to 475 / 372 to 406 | 2.3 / 1.91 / 1.81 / 1.97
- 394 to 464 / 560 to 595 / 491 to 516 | -0.9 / 1.93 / 1.9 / 1.74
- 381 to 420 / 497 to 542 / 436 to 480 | -3.3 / 1.87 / 2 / 1.86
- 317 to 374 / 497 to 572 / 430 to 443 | -1.4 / 1.68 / 1.96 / 1.85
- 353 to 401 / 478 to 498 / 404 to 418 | -1.3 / 1.56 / 1.85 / 1.99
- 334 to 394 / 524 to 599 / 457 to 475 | -2.2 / 1.62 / 1.93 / 1.81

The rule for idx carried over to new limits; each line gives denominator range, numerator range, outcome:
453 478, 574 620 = 0.91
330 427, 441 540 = 1.13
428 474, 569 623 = 0.90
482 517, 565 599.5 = 0.91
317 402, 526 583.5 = 1.06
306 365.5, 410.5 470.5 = 1.05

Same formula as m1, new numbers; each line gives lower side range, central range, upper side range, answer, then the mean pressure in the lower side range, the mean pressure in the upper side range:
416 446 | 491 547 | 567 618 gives -1.23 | 1.92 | 1.79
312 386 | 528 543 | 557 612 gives -0.99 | 1.73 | 1.8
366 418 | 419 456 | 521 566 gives -3.89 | 1.75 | 1.88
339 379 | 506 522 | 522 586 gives 0.07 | 1.46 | 1.83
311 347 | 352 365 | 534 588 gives 5.44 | 2.09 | 1.81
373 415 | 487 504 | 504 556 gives -1.81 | 1.83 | 1.84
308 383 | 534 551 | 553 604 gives -1.40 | 1.75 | 1.78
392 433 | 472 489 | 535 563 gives -0.65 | 1.85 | 1.88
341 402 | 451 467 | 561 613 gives -2.65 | 1.6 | 1.79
